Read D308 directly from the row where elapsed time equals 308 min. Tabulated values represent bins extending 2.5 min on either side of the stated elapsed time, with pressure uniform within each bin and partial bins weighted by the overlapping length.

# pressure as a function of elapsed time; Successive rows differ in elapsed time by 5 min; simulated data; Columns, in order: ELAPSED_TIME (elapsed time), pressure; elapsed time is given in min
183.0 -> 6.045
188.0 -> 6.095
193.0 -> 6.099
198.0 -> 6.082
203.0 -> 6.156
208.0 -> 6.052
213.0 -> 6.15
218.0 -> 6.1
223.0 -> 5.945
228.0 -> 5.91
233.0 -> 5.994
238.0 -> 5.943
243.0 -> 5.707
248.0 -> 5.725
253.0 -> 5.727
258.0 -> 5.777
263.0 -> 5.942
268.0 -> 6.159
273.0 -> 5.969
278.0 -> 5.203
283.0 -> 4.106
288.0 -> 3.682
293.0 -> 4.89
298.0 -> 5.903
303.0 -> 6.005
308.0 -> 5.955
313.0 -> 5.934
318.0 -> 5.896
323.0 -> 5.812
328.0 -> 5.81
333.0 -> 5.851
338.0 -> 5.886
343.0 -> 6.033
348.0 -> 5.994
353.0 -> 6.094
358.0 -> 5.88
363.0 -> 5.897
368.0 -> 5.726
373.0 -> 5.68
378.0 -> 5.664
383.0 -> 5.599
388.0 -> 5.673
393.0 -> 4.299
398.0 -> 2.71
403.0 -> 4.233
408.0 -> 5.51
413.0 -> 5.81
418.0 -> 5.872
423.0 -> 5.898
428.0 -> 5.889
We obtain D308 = 5.955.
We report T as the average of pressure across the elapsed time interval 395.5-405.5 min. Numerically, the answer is 3.47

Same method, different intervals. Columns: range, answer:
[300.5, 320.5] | 5.95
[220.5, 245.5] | 5.9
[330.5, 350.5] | 5.94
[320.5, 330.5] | 5.81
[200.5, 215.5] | 6.12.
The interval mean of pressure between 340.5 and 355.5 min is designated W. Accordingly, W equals 6.04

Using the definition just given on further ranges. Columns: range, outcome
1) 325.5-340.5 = 5.85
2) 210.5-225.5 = 6.06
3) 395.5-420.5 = 4.83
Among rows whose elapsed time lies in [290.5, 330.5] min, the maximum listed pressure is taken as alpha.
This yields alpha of 6.005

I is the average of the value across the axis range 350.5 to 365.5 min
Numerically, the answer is 5.96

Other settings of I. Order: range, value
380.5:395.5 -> 5.19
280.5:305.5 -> 4.92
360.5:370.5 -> 5.81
